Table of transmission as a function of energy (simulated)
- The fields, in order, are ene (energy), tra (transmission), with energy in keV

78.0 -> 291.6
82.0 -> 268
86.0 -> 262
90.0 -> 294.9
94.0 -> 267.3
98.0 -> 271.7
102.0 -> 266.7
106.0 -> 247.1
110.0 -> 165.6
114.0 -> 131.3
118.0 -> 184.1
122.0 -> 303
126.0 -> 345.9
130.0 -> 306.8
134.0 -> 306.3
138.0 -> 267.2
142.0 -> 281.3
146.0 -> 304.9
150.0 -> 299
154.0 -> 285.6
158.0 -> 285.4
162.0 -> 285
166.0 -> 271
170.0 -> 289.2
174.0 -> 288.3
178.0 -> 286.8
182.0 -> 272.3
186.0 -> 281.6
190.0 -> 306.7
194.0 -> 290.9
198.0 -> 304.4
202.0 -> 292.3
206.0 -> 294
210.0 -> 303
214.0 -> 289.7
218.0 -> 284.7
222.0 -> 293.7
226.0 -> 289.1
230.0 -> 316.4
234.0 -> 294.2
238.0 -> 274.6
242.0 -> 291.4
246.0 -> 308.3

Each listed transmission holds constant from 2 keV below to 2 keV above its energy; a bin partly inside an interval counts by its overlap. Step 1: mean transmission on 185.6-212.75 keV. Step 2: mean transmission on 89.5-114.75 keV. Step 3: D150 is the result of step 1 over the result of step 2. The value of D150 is 1.3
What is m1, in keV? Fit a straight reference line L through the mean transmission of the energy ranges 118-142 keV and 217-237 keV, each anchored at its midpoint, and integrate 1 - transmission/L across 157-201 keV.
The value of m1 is 1.0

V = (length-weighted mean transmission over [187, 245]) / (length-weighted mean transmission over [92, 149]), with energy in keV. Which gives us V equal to 1.1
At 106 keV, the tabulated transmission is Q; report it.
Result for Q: 247.1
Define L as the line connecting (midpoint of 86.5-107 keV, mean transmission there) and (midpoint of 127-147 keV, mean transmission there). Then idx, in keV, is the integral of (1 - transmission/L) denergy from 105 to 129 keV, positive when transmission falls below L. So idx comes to 4.4 keV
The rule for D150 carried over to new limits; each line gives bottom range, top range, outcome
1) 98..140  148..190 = 1.13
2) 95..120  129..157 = 1.37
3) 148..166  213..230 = 1.02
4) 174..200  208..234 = 1.02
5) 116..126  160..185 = 1.07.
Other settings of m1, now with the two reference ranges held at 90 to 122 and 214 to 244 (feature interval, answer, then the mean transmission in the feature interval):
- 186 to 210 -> -1.8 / 297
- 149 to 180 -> -3.2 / 286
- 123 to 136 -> -4.2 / 318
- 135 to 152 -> -2.8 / 289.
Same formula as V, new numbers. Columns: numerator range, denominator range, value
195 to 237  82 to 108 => 1.10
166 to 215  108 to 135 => 1.18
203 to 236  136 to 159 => 1.03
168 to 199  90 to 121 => 1.28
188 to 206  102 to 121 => 1.51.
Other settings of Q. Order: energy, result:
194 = 290.9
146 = 304.9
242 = 291.4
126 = 345.9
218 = 284.7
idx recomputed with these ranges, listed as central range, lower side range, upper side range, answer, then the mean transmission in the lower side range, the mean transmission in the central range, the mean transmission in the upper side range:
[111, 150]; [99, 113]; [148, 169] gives -2.4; 223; 269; 285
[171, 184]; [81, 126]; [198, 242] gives -0.3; 246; 283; 294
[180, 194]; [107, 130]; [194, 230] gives -0.4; 234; 287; 295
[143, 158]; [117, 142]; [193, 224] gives -0.2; 289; 294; 294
